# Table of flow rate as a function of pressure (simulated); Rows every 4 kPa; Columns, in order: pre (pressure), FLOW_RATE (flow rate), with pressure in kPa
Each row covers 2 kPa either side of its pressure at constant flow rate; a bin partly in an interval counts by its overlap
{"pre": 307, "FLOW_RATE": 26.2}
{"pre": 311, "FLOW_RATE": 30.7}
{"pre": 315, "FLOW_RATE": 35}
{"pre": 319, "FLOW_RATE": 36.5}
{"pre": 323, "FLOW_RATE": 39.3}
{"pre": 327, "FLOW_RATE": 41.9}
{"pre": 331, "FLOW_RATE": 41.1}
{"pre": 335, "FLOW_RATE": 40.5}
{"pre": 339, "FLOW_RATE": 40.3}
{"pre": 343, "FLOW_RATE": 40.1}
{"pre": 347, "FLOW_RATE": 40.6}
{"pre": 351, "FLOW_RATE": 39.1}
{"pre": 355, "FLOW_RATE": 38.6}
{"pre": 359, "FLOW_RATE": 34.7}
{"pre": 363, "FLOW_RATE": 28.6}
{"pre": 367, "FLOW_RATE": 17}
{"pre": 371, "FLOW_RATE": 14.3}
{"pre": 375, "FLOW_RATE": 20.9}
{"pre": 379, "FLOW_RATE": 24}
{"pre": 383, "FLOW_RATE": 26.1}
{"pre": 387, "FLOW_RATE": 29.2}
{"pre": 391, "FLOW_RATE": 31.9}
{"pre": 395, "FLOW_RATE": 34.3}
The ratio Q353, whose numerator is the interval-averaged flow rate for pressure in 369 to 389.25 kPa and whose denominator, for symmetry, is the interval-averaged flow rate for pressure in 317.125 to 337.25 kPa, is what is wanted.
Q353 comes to 0.58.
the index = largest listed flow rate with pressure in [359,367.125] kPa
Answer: 34.7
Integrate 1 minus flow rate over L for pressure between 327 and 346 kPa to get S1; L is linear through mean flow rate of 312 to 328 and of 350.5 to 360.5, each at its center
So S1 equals -1.6 kPa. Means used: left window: 37.5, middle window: 40.7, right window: 37.4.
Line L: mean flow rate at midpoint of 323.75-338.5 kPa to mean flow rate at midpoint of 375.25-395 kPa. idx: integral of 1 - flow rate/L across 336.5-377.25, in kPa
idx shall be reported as 4.4 kPa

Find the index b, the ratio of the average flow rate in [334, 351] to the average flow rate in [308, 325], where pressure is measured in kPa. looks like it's 1.2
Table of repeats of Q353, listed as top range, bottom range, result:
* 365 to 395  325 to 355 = 0.60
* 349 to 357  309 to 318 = 1.17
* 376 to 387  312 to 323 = 0.71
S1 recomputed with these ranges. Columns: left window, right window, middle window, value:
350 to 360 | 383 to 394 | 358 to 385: 8.5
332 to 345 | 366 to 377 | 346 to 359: -3.5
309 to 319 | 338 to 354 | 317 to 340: -2.2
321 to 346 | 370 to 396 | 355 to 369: 1.7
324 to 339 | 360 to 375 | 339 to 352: -2.7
